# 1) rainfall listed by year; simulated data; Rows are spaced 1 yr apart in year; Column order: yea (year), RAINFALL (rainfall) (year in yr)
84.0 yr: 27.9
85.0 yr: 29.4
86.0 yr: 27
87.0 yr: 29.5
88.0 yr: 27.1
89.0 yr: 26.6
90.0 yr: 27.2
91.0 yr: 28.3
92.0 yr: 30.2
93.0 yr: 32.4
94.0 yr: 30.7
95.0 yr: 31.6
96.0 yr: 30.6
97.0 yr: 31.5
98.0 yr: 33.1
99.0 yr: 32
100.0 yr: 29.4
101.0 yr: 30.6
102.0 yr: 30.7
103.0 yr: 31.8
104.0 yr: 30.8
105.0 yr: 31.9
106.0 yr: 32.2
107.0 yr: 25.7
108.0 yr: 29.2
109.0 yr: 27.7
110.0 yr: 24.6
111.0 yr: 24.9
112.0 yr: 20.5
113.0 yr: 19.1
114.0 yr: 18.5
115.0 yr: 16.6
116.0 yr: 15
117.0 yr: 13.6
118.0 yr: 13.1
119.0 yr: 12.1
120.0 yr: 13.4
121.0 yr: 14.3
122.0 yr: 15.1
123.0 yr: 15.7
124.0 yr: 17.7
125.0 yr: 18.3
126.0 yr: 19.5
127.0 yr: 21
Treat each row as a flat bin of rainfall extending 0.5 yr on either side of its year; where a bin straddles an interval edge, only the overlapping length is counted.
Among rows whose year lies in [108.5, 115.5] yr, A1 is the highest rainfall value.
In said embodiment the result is 27.7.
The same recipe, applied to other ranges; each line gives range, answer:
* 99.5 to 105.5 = 31.9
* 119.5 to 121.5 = 14.3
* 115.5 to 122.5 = 15.1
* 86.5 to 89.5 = 29.5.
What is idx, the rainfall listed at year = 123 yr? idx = 15.7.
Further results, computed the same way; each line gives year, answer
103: 31.8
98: 33.1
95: 31.6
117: 13.6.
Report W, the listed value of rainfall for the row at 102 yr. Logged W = 30.7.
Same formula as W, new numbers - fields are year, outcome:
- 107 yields 25.7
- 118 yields 13.1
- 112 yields 20.5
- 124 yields 17.7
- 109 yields 27.7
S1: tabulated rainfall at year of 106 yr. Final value 32.2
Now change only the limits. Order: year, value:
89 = 26.6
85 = 29.4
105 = 31.9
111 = 24.9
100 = 29.4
